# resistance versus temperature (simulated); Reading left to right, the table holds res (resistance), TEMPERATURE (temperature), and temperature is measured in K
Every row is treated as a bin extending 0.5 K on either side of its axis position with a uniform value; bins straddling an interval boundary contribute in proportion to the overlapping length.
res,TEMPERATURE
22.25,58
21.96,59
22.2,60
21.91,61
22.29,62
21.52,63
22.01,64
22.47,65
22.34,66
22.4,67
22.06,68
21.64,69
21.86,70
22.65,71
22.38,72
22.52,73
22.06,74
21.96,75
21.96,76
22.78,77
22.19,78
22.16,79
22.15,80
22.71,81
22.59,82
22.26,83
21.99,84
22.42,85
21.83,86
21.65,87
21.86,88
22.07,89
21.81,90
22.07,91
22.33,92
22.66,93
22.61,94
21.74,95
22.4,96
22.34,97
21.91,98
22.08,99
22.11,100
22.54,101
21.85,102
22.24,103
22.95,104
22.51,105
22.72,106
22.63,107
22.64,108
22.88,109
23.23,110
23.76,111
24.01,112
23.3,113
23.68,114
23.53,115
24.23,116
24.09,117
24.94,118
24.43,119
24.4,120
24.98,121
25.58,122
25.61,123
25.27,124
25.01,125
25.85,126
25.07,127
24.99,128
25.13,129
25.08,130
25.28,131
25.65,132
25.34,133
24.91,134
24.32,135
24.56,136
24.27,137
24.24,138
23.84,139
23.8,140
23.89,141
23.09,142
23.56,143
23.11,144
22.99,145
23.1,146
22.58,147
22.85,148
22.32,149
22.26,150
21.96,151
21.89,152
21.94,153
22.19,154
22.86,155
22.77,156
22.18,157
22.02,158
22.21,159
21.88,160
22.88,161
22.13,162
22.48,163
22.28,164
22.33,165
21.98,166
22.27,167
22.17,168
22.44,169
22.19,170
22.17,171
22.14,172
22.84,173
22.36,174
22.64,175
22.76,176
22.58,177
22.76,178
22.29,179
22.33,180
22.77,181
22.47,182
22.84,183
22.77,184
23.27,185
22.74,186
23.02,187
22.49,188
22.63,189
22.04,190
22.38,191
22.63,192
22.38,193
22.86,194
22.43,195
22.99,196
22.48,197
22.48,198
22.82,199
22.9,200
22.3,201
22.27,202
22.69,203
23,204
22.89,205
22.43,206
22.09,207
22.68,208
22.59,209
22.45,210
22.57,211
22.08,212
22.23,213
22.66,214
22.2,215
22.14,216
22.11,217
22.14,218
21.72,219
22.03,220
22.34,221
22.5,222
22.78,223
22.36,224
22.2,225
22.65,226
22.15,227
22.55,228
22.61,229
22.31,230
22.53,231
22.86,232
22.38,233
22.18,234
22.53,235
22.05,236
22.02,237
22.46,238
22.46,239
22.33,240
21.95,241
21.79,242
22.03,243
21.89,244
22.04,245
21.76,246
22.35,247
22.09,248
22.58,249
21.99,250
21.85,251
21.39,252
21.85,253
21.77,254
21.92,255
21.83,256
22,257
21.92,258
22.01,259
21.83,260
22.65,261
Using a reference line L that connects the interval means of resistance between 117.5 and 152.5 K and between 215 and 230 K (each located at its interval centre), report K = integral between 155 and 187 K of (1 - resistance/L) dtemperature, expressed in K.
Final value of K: 1.3 K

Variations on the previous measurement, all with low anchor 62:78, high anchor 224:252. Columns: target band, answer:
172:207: -0.63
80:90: 0.02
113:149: -3.47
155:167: -0.06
